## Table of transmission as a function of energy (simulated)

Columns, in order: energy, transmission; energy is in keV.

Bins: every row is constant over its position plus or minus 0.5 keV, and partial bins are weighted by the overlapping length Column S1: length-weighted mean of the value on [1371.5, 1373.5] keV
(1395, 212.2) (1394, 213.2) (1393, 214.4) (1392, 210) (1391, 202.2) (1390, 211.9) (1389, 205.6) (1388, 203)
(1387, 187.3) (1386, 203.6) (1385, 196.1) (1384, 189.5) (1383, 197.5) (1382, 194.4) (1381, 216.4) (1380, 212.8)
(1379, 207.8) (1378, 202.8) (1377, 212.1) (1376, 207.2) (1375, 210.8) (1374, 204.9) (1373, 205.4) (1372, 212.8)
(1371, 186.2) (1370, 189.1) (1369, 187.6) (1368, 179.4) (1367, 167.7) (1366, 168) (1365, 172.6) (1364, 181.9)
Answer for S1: 209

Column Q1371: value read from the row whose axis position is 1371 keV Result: 186.2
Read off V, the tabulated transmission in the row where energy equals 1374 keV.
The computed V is 204.9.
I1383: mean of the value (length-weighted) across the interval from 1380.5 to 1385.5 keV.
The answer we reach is 199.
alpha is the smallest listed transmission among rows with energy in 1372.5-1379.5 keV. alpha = 202.8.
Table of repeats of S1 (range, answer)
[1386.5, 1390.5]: 202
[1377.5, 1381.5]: 210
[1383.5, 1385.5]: 193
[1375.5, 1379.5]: 207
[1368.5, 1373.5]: 196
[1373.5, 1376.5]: 208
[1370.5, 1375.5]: 204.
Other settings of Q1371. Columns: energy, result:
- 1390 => 211.9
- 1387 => 187.3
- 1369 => 187.6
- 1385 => 196.1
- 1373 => 205.4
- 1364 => 181.9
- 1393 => 214.4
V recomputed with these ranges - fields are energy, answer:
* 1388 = 203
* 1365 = 172.6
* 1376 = 207.2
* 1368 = 179.4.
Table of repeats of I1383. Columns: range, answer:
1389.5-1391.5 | 207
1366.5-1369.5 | 178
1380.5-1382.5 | 205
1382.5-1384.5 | 194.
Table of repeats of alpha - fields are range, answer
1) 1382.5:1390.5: 187.3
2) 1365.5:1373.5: 167.7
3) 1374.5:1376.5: 207.2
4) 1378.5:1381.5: 207.8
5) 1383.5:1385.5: 189.5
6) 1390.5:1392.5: 202.2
